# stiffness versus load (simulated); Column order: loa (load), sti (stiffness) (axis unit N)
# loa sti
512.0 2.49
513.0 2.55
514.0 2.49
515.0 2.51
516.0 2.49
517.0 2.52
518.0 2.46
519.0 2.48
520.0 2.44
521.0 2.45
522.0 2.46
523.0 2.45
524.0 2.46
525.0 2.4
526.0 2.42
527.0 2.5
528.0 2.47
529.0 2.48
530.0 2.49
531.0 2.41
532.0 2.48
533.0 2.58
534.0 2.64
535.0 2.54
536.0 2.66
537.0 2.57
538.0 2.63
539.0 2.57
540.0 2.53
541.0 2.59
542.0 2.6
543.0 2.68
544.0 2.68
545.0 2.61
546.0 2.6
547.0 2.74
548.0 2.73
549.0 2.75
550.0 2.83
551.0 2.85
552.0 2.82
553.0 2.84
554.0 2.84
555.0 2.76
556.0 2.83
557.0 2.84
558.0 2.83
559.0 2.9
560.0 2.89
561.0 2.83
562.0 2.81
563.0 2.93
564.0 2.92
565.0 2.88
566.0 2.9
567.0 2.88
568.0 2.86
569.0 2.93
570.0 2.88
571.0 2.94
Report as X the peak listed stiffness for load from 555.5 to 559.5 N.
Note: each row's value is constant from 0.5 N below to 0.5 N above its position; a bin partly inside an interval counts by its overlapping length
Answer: 2.9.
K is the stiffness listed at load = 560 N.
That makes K 2.89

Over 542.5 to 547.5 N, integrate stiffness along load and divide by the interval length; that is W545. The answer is 2.66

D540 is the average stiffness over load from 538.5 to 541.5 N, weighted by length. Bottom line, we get 2.56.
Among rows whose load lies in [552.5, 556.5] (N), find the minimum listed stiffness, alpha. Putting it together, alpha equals 2.76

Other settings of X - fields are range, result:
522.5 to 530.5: 2.5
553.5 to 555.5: 2.84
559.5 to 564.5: 2.93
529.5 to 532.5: 2.49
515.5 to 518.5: 2.52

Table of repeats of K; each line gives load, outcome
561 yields 2.83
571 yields 2.94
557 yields 2.84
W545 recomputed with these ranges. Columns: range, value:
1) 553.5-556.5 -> 2.81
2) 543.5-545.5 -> 2.65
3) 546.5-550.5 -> 2.76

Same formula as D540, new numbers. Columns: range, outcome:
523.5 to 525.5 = 2.43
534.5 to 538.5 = 2.6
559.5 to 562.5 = 2.84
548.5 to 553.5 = 2.82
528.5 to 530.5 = 2.49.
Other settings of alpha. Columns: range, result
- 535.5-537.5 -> 2.57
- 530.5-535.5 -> 2.41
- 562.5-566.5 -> 2.88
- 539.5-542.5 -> 2.53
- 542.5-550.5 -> 2.6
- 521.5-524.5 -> 2.45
